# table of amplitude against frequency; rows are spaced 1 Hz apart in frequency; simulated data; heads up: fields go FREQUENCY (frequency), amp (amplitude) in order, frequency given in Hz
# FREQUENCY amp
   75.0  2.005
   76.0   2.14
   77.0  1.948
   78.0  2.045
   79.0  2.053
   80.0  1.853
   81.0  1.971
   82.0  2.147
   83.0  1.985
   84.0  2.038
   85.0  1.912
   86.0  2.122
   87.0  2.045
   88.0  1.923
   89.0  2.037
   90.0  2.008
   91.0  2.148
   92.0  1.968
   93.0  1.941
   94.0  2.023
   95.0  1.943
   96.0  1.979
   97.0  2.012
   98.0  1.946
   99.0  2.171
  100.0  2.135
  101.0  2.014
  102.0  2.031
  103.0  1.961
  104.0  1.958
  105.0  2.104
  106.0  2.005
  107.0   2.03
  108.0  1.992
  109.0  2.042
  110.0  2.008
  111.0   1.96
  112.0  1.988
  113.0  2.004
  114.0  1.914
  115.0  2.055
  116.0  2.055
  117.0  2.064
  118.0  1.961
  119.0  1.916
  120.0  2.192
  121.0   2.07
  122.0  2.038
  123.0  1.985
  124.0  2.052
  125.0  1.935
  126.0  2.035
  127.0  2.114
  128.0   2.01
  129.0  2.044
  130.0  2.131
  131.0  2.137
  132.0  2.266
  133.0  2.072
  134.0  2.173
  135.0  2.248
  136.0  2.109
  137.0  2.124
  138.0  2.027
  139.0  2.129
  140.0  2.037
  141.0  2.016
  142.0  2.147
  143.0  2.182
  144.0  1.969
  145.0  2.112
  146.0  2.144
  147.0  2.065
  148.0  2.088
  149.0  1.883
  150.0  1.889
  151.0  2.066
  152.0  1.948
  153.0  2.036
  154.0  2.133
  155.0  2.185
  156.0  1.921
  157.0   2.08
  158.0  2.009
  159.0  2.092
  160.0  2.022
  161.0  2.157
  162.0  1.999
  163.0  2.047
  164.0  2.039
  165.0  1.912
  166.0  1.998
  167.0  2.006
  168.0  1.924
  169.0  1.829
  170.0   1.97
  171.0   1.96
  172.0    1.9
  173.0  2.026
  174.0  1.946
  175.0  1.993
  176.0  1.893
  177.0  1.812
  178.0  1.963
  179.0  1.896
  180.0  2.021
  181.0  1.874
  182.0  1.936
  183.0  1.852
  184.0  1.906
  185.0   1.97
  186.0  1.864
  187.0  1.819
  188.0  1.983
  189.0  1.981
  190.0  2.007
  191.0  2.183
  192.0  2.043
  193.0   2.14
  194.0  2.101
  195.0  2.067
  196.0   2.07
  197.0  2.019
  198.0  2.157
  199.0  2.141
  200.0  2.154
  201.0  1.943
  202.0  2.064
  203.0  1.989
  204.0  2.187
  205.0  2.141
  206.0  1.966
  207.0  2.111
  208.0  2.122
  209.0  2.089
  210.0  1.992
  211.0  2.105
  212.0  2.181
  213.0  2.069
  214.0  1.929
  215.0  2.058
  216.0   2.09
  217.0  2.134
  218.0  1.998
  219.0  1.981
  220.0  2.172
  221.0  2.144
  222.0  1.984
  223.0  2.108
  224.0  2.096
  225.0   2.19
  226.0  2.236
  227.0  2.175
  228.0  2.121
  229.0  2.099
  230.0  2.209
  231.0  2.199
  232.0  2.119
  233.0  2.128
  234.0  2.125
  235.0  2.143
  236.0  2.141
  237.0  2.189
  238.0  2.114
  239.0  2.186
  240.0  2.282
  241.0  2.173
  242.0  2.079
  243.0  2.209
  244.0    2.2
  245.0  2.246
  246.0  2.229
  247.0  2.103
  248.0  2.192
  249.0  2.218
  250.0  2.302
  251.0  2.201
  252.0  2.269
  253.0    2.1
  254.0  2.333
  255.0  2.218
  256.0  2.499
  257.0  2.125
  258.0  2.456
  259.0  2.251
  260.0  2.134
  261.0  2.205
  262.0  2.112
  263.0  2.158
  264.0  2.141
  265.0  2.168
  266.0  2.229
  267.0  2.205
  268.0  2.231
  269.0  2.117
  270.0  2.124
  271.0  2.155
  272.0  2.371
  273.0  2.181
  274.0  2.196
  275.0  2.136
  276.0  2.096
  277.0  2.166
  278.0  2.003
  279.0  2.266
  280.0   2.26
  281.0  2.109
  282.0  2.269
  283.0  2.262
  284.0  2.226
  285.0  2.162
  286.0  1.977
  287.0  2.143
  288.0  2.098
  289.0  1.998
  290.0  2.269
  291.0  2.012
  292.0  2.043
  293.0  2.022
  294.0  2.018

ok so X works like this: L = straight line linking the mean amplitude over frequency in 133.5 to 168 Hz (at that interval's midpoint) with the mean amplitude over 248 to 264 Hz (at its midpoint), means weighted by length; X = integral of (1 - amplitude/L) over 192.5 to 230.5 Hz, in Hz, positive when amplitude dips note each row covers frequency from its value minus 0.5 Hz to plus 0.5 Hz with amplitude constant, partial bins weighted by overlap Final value 1.16 Hz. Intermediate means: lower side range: 2.06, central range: 2.09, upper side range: 2.23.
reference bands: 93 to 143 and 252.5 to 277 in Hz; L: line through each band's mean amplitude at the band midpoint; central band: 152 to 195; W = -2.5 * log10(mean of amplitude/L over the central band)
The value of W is 0.06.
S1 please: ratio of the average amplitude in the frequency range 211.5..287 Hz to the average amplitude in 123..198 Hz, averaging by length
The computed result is 1.07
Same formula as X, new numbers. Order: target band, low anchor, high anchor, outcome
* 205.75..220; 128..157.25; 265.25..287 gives 0.4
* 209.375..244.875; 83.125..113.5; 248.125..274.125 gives 0.8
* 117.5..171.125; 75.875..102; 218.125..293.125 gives 0.5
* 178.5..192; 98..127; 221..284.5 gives 1.0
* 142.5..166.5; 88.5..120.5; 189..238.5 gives 0.2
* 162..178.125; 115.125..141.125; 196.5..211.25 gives 1.0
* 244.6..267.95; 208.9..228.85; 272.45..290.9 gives -1.0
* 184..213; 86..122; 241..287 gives 1.0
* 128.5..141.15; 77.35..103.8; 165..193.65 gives -0.9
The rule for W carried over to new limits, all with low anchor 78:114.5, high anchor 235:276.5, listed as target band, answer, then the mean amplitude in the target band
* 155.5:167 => 0.03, 2.02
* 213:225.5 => 0.04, 2.07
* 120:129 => 0.00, 2.04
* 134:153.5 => 0.00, 2.07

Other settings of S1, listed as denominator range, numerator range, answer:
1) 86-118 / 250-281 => 1.09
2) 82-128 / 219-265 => 1.08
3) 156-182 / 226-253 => 1.10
